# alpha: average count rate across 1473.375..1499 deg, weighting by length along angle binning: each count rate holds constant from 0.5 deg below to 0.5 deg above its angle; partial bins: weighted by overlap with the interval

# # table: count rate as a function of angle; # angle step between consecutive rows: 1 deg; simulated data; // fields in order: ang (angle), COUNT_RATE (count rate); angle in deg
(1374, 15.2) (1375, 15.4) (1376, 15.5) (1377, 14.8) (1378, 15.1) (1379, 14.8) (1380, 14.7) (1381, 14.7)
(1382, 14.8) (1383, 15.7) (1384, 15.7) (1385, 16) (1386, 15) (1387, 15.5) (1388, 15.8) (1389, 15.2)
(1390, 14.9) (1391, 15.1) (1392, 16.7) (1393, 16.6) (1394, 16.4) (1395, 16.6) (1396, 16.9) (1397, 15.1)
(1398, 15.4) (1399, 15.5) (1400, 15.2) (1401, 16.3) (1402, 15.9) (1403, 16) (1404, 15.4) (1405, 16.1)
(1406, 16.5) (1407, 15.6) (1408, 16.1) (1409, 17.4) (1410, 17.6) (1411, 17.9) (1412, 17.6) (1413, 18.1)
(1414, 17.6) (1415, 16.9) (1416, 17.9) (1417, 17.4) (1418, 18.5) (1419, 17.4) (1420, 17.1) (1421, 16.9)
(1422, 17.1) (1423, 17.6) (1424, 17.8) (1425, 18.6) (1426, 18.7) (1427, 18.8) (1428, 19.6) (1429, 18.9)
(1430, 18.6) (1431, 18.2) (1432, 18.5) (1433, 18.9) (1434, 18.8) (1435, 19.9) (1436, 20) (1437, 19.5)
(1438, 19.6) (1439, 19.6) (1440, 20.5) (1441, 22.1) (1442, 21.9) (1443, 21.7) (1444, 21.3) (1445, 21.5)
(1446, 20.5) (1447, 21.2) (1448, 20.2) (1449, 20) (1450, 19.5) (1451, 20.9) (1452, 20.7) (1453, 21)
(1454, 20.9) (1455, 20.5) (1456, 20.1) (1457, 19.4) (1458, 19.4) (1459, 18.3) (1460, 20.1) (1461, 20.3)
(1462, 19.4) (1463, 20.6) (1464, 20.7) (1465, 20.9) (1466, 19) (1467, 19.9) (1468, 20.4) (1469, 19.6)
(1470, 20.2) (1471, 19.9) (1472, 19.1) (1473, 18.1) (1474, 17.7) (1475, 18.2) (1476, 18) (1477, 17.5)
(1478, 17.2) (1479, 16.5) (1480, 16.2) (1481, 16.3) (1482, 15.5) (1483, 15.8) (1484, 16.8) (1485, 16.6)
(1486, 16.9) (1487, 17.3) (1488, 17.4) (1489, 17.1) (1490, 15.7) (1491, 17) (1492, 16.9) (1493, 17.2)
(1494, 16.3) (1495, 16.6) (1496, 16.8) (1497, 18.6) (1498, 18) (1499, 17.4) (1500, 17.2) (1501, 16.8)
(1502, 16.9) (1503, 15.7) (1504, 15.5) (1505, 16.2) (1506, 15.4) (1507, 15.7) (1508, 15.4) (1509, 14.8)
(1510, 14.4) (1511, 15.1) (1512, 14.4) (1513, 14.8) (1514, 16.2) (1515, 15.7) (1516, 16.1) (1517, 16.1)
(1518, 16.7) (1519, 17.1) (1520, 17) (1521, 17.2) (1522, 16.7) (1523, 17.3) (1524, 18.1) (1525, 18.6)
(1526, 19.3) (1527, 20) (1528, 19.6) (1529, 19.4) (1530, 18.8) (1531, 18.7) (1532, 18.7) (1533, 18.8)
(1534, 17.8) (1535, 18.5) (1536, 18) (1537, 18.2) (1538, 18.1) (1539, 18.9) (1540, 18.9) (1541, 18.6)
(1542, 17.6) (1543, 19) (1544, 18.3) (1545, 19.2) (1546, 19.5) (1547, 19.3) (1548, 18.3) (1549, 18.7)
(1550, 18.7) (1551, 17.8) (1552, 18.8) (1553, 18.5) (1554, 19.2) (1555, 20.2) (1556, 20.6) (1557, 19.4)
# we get 17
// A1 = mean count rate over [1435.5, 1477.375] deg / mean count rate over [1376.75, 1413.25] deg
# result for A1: 1.26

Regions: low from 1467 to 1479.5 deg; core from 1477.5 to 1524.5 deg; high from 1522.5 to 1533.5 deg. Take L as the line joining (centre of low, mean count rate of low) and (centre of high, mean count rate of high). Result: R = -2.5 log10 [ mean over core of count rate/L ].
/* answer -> 0.14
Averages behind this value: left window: 18.6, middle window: 16.4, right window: 18.8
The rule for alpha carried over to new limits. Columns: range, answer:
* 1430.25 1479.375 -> 19.8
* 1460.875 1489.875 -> 18.2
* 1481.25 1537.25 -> 17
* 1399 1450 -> 18.4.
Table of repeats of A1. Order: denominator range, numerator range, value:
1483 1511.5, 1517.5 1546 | 1.11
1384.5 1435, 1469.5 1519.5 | 0.98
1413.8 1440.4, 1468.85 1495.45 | 0.94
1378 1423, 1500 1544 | 1.06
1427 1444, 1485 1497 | 0.85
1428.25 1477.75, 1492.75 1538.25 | 0.86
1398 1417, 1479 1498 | 1.01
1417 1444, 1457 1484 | 0.98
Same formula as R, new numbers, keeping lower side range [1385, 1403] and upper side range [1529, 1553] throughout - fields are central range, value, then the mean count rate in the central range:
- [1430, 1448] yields -0.209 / 20.2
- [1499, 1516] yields 0.145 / 15.7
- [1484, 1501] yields 0.039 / 17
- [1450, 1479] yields -0.142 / 19.5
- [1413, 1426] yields -0.087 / 17.6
